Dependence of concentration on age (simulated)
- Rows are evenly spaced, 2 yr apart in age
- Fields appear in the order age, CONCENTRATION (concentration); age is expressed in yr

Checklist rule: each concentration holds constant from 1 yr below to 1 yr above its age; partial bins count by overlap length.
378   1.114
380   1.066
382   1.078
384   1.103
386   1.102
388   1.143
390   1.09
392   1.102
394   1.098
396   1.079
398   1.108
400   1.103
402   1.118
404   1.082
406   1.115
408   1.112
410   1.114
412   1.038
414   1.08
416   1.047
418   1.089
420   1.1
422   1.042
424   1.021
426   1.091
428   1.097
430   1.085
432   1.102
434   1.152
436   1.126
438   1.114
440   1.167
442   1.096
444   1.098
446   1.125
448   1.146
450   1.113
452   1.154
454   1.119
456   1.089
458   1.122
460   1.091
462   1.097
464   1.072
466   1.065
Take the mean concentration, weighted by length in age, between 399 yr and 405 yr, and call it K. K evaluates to 1.1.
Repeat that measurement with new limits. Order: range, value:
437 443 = 1.13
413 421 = 1.08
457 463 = 1.1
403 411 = 1.11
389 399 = 1.1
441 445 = 1.1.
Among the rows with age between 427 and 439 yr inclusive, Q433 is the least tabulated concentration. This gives 1.085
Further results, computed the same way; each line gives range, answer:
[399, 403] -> 1.103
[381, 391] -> 1.078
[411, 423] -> 1.038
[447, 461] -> 1.089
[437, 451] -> 1.096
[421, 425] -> 1.021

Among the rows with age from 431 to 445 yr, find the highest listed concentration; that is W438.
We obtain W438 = 1.167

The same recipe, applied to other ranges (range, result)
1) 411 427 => 1.1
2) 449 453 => 1.154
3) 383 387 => 1.103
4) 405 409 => 1.115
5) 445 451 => 1.146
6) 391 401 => 1.108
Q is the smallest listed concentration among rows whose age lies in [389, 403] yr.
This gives 1.079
